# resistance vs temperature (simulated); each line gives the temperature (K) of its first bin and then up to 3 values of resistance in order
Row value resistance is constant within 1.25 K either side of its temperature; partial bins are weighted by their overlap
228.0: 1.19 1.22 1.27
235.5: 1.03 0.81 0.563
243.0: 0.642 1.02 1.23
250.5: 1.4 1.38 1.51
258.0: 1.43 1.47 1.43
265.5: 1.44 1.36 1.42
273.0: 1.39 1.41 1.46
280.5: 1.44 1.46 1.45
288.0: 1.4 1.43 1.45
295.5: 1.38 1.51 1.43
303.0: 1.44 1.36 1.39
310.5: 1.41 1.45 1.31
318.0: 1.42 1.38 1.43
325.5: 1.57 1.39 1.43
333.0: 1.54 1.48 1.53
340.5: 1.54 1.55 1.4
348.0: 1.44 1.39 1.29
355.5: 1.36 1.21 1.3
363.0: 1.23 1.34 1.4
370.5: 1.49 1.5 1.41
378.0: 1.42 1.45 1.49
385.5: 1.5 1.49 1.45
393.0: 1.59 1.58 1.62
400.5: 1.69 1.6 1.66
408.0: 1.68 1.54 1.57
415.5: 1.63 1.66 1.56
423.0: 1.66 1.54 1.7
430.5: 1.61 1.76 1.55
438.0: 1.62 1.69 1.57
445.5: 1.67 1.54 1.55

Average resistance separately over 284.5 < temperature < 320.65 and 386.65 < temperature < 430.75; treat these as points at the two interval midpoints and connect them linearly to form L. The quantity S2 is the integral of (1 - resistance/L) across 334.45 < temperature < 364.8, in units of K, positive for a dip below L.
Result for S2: 2.1 K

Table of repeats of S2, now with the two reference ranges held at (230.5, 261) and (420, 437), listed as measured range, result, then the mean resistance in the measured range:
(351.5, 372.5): 1.7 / 1.33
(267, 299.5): -4.9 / 1.43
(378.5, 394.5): 0.3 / 1.49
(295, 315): -1.8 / 1.42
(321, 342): -1.8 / 1.49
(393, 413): -0.7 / 1.62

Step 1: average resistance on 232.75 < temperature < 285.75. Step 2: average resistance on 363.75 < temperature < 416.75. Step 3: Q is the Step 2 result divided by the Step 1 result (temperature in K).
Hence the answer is 1.20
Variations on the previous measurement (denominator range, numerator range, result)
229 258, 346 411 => 1.32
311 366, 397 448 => 1.15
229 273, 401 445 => 1.33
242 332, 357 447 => 1.11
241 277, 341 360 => 1.05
